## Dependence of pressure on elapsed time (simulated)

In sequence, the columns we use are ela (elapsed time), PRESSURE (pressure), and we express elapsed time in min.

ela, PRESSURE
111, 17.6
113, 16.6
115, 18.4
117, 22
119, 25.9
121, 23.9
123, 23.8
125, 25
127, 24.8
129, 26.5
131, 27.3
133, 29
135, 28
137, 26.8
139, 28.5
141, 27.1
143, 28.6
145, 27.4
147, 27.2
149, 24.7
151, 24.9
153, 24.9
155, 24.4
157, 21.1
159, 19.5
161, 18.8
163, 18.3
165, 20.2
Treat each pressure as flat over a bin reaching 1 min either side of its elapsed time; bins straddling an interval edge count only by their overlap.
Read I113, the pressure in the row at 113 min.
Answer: 16.6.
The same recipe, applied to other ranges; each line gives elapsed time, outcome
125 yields 25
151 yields 24.9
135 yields 28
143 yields 28.6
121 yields 23.9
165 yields 20.2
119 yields 25.9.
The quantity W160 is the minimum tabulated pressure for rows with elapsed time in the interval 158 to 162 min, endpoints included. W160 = 18.8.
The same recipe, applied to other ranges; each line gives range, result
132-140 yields 26.8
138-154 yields 24.7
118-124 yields 23.8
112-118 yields 16.6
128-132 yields 26.5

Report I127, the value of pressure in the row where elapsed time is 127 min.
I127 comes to 24.8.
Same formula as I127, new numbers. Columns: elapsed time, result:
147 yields 27.2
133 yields 29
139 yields 28.5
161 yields 18.8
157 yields 21.1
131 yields 27.3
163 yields 18.3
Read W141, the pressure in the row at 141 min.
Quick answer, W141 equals 27.1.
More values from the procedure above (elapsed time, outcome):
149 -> 24.7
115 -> 18.4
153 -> 24.9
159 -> 19.5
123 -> 23.8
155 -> 24.4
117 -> 22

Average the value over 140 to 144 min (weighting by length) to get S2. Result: 27.9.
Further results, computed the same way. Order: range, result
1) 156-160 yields 20.3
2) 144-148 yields 27.3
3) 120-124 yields 23.9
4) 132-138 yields 27.9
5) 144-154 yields 25.8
